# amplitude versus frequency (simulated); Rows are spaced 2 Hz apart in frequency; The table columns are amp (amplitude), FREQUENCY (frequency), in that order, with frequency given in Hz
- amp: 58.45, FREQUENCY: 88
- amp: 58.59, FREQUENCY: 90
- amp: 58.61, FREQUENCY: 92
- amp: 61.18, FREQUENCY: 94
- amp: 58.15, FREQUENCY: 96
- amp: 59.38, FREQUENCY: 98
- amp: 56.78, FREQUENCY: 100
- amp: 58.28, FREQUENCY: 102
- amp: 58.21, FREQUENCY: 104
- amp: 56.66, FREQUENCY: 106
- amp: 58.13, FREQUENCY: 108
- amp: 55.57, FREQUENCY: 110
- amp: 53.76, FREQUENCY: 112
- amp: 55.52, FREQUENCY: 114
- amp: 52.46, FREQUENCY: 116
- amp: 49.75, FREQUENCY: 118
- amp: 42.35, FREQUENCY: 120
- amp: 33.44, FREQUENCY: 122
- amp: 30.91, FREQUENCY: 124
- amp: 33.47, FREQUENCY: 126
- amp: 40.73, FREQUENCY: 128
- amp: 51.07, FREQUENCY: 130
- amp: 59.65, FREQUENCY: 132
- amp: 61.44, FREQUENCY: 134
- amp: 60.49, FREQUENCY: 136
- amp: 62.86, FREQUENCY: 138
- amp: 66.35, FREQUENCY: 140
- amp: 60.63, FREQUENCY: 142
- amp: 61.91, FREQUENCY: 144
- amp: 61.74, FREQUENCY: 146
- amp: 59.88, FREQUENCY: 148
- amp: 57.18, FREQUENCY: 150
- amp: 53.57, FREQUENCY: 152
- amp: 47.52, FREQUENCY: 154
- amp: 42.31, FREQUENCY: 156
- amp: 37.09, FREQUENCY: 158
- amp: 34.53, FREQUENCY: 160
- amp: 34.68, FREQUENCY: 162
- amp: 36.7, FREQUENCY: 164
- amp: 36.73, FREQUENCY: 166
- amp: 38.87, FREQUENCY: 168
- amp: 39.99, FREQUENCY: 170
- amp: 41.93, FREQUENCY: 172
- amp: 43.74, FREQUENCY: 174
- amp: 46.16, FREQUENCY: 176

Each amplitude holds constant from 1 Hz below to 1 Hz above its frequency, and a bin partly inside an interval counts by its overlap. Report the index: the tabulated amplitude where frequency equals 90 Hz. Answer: 58.59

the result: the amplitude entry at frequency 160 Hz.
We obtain 34.53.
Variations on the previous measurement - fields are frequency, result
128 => 40.73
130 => 51.07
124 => 30.91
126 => 33.47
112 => 53.76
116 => 52.46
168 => 38.87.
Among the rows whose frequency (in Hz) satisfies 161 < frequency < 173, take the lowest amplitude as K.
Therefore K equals 34.68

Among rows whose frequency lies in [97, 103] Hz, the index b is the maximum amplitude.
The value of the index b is 59.38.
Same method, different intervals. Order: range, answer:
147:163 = 59.88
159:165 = 36.7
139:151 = 66.35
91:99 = 61.18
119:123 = 42.35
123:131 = 51.07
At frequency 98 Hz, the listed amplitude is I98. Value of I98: 59.38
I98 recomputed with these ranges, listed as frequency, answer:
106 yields 56.66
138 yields 62.86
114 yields 55.52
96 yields 58.15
